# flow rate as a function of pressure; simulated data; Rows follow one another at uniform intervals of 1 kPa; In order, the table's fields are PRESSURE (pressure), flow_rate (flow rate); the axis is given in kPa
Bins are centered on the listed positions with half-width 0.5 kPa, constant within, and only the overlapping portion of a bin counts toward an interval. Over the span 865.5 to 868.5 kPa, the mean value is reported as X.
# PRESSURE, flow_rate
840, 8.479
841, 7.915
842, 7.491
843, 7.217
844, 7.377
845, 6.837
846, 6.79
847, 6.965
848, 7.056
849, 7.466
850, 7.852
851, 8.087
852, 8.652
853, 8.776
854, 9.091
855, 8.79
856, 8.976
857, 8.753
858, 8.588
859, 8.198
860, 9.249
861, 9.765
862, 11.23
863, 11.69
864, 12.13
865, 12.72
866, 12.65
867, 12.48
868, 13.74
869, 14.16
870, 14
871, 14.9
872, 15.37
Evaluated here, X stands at 13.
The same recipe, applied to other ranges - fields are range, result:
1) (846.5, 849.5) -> 7.16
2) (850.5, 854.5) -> 8.65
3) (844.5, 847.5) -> 6.86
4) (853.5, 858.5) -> 8.84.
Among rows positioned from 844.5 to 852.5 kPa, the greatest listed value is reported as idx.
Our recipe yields 8.652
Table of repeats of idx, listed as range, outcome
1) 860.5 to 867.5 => 12.72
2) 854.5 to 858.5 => 8.976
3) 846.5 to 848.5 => 7.056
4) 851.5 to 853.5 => 8.776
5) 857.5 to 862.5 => 11.23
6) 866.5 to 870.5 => 14.16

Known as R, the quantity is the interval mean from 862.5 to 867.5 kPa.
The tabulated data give 12.3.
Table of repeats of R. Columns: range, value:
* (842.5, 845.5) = 7.14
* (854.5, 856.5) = 8.88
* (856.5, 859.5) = 8.51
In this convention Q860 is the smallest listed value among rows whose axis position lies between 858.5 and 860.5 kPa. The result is 8.198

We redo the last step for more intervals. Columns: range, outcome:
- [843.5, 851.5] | 6.79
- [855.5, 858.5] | 8.588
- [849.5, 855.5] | 7.852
